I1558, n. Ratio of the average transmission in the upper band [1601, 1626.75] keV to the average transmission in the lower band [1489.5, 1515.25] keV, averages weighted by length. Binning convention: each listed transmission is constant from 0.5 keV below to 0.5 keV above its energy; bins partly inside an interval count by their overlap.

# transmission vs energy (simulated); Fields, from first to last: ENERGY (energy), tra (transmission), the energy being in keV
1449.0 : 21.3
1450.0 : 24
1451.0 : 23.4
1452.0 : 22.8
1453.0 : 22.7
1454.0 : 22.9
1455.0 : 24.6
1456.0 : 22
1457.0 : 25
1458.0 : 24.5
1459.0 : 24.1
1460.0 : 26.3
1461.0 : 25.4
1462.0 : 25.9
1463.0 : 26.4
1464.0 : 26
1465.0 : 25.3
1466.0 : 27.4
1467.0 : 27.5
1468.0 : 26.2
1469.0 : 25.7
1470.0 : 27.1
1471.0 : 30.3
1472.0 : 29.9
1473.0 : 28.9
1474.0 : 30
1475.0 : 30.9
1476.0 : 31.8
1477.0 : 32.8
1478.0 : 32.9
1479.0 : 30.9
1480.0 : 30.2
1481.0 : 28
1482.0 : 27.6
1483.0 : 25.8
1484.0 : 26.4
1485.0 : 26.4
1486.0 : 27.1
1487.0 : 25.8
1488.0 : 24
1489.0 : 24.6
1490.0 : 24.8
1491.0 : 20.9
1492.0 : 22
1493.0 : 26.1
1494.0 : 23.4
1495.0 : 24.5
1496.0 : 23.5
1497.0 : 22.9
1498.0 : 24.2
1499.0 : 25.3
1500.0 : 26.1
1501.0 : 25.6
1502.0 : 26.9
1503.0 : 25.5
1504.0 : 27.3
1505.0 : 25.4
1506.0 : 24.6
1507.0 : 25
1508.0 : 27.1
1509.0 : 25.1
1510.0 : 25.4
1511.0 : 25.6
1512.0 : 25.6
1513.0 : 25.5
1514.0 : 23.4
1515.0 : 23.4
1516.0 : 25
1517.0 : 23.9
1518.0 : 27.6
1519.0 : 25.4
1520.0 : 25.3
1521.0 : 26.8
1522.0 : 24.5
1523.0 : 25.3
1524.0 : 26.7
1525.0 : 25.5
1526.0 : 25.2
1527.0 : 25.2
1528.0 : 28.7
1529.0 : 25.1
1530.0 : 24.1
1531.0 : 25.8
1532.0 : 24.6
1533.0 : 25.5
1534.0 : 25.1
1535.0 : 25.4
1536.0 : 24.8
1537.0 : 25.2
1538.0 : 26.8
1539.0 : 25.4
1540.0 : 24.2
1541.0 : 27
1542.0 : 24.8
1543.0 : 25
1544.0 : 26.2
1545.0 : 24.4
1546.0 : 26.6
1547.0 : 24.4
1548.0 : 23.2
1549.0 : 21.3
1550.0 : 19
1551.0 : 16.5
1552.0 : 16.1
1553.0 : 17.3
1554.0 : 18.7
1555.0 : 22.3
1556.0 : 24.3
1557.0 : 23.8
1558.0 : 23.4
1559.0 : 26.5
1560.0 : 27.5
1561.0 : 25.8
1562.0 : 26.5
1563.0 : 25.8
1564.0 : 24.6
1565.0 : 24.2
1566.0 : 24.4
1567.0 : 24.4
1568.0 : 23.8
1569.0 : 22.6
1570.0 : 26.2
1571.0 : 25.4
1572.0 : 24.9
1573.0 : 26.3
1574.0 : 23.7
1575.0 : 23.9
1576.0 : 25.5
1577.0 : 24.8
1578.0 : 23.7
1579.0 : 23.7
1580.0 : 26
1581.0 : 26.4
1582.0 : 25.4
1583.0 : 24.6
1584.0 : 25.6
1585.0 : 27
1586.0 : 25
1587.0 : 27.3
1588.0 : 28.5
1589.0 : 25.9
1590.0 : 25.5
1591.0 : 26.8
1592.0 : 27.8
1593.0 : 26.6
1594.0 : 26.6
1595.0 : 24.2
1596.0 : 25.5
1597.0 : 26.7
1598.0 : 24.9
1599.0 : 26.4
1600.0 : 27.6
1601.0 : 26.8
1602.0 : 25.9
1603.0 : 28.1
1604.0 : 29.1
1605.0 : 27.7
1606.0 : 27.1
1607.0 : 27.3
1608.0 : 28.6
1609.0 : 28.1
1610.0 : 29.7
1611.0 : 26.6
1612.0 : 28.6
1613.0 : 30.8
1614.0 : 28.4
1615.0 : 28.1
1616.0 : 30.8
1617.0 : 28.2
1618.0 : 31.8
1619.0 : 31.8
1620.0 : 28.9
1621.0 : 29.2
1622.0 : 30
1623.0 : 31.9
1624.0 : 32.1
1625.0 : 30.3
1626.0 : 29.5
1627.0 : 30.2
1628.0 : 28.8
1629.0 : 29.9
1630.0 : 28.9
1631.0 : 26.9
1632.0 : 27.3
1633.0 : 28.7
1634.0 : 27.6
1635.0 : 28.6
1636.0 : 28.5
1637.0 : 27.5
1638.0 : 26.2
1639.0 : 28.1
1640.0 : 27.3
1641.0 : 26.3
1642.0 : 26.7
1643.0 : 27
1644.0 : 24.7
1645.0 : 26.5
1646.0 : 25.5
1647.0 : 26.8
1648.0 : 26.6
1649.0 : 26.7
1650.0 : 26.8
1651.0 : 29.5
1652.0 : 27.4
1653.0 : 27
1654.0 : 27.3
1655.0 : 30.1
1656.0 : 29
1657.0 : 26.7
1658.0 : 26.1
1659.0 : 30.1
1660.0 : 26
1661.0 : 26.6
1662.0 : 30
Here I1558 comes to 1.17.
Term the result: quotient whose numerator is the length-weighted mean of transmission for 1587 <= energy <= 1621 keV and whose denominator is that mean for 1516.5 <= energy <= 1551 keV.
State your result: 1.1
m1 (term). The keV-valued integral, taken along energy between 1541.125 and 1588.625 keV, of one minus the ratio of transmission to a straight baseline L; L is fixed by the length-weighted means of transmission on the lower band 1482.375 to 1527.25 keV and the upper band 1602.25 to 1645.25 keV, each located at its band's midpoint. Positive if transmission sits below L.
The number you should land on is 4.7 keV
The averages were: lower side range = 25.2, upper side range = 28.6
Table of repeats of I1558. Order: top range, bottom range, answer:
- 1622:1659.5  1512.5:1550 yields 1.11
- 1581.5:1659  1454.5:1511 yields 1.05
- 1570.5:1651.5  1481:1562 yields 1.11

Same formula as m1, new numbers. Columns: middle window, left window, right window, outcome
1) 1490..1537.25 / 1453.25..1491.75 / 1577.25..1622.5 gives 3.3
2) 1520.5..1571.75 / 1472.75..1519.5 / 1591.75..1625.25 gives 5.2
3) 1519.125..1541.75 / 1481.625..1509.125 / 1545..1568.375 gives -1.5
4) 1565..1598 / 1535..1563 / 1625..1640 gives 0.1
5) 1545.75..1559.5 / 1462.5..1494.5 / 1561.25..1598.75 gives 2.3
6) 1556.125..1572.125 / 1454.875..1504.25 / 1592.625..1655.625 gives 1.4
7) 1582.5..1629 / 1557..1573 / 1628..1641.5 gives -2.2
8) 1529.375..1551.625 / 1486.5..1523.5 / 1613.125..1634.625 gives 1.7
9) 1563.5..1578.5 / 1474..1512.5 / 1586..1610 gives 1.2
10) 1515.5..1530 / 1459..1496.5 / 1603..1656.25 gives 0.9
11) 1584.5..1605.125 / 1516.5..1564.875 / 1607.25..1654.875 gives 0.1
